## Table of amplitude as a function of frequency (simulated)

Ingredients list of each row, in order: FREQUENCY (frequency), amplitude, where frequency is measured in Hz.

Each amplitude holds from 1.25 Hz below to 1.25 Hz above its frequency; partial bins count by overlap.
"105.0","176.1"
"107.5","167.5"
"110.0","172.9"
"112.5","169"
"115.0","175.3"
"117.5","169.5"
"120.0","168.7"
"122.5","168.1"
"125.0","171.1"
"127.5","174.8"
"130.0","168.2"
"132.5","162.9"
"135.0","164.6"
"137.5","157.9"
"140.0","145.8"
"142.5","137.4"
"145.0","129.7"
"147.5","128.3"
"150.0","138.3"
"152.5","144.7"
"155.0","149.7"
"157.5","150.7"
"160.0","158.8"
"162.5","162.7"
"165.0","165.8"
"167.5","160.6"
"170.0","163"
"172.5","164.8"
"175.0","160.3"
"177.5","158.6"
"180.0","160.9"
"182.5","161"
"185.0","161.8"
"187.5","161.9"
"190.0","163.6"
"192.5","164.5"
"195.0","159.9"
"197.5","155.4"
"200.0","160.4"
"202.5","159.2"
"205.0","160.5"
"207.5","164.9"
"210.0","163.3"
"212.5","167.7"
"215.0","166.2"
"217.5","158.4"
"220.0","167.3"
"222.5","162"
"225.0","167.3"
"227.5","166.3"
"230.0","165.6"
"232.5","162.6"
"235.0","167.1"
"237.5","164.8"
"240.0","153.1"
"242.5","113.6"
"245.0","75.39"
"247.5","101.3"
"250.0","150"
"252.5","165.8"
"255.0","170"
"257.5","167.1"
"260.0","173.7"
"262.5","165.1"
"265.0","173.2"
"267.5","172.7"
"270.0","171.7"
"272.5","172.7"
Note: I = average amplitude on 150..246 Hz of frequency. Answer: 158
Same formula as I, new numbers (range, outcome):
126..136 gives 168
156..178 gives 161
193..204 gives 159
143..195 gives 155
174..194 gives 162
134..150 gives 143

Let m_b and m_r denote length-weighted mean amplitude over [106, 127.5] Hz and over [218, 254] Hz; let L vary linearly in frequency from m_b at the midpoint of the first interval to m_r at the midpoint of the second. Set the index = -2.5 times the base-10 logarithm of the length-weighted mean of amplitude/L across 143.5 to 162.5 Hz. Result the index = 0.140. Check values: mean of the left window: 171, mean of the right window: 149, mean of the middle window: 144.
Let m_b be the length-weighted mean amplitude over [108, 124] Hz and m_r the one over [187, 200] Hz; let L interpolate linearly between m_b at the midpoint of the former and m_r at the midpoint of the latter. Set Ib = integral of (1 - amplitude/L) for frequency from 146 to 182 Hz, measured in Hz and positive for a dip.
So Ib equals 2.1 Hz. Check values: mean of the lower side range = 170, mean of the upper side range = 161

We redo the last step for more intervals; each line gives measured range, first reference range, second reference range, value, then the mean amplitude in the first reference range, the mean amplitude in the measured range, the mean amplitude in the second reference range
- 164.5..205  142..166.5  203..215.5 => -1.3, 147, 161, 164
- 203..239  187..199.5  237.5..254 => -5.0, 161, 164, 130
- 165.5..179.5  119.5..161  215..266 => -0.7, 154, 162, 155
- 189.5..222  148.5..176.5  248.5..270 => -0.3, 156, 162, 167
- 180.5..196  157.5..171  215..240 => 0.0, 161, 162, 164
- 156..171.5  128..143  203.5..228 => 0.0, 158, 160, 164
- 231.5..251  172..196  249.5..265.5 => 3.6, 162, 135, 167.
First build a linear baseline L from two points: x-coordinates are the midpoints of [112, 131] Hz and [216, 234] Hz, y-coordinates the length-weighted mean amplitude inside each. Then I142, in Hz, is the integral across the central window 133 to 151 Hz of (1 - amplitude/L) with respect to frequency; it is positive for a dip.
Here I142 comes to 2.70 Hz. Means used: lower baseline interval 171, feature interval 144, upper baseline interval 164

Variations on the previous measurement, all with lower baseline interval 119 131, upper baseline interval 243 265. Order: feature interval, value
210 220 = -0.70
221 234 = -1.16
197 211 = -0.46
